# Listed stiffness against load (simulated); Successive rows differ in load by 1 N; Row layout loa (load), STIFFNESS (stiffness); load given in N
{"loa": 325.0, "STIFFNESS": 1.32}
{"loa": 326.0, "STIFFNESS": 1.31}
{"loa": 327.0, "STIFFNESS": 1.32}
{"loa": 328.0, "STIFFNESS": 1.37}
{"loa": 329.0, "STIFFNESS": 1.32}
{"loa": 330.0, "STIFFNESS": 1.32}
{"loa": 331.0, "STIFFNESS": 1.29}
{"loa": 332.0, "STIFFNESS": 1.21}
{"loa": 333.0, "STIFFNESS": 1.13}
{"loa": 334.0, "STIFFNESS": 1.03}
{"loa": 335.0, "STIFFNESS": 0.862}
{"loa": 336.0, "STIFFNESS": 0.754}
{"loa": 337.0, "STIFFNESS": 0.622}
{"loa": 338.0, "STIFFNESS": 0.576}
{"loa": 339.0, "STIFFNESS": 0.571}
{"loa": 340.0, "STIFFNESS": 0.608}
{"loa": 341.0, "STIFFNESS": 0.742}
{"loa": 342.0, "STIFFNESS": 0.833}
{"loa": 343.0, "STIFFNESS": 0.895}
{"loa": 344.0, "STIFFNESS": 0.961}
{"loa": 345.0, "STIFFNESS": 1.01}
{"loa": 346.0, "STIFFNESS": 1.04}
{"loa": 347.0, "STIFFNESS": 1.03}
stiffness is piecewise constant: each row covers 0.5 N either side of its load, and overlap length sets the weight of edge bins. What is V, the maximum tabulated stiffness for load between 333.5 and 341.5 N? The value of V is 1.03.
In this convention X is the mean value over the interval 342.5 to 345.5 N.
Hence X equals 0.955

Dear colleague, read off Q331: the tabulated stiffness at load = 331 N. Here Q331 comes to 1.29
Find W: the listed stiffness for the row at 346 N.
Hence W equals 1.04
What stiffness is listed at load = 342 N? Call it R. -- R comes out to 0.833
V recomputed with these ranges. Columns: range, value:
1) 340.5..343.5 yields 0.895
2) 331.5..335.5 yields 1.21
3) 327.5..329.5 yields 1.37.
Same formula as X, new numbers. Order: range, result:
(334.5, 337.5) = 0.746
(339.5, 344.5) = 0.808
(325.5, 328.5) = 1.33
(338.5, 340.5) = 0.589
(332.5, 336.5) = 0.944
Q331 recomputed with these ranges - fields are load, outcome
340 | 0.608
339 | 0.571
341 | 0.742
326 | 1.31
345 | 1.01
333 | 1.13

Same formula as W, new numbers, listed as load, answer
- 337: 0.622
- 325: 1.32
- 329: 1.32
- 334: 1.03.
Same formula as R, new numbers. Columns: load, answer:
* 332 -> 1.21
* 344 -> 0.961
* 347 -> 1.03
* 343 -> 0.895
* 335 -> 0.862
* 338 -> 0.576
